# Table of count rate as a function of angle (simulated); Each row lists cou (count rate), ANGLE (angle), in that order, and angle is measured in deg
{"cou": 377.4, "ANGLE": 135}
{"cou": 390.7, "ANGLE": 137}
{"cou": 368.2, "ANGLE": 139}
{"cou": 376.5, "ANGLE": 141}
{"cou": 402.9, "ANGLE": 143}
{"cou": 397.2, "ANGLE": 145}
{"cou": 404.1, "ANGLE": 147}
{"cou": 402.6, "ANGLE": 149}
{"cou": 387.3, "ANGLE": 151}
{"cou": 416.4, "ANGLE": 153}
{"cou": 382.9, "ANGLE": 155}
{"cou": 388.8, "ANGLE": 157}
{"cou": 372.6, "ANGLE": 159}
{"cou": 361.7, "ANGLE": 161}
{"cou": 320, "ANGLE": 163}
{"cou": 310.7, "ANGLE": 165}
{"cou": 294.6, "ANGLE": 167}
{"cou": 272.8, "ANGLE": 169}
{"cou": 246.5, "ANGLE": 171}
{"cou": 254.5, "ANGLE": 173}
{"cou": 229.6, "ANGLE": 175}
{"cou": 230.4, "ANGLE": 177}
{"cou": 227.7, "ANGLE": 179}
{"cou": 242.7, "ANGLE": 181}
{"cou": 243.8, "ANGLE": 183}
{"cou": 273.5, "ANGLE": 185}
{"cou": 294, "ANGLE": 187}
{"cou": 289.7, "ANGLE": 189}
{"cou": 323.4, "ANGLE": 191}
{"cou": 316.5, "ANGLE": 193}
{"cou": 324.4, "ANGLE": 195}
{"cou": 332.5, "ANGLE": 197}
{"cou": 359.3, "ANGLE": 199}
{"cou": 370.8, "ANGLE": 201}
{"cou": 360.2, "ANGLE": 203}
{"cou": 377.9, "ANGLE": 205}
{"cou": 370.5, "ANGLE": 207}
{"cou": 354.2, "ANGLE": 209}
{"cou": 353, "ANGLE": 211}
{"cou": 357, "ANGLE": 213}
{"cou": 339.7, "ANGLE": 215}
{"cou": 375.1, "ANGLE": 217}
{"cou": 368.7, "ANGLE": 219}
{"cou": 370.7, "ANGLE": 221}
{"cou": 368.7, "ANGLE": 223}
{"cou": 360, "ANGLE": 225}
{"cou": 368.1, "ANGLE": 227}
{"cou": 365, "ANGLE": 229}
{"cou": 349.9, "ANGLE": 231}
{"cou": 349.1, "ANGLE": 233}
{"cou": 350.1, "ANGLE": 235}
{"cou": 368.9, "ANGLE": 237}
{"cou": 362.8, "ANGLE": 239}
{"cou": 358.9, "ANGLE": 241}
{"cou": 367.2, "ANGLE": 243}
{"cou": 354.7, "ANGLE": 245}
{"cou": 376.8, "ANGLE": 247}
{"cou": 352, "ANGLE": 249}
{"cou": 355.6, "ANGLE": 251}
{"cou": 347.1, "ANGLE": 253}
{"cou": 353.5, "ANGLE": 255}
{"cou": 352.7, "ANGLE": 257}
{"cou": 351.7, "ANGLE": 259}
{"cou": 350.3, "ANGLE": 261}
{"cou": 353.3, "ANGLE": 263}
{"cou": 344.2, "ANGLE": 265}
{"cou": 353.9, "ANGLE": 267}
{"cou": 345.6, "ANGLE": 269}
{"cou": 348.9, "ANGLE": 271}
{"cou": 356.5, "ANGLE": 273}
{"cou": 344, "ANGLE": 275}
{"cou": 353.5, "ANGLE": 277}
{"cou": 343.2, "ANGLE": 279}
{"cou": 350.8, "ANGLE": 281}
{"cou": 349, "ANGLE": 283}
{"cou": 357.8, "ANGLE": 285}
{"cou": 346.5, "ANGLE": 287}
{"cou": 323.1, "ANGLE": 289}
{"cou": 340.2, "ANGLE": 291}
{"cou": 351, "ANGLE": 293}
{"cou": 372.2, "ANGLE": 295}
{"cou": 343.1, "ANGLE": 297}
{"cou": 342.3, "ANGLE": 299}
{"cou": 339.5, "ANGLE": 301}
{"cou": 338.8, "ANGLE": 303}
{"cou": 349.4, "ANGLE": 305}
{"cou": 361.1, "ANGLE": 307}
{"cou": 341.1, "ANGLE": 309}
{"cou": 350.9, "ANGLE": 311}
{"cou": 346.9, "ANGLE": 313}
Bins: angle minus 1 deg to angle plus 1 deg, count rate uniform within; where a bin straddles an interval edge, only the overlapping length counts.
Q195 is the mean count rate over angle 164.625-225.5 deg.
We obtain 316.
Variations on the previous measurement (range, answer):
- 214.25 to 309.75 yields 354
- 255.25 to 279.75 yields 350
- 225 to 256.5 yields 359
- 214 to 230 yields 364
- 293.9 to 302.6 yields 349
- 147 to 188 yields 310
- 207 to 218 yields 357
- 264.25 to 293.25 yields 347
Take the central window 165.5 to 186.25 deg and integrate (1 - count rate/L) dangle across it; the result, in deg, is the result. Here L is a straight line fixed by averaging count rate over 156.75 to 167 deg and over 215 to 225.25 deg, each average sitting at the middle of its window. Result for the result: 5.64 deg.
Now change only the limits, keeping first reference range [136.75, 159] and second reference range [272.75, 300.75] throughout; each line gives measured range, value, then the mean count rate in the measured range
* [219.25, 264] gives 0.4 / 359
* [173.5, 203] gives 6.8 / 292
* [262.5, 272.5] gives 0.1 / 349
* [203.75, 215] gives 0.4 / 360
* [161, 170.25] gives 1.9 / 305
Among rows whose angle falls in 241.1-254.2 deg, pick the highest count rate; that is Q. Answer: 376.8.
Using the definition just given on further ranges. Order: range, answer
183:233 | 377.9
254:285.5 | 357.8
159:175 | 372.6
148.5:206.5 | 416.4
